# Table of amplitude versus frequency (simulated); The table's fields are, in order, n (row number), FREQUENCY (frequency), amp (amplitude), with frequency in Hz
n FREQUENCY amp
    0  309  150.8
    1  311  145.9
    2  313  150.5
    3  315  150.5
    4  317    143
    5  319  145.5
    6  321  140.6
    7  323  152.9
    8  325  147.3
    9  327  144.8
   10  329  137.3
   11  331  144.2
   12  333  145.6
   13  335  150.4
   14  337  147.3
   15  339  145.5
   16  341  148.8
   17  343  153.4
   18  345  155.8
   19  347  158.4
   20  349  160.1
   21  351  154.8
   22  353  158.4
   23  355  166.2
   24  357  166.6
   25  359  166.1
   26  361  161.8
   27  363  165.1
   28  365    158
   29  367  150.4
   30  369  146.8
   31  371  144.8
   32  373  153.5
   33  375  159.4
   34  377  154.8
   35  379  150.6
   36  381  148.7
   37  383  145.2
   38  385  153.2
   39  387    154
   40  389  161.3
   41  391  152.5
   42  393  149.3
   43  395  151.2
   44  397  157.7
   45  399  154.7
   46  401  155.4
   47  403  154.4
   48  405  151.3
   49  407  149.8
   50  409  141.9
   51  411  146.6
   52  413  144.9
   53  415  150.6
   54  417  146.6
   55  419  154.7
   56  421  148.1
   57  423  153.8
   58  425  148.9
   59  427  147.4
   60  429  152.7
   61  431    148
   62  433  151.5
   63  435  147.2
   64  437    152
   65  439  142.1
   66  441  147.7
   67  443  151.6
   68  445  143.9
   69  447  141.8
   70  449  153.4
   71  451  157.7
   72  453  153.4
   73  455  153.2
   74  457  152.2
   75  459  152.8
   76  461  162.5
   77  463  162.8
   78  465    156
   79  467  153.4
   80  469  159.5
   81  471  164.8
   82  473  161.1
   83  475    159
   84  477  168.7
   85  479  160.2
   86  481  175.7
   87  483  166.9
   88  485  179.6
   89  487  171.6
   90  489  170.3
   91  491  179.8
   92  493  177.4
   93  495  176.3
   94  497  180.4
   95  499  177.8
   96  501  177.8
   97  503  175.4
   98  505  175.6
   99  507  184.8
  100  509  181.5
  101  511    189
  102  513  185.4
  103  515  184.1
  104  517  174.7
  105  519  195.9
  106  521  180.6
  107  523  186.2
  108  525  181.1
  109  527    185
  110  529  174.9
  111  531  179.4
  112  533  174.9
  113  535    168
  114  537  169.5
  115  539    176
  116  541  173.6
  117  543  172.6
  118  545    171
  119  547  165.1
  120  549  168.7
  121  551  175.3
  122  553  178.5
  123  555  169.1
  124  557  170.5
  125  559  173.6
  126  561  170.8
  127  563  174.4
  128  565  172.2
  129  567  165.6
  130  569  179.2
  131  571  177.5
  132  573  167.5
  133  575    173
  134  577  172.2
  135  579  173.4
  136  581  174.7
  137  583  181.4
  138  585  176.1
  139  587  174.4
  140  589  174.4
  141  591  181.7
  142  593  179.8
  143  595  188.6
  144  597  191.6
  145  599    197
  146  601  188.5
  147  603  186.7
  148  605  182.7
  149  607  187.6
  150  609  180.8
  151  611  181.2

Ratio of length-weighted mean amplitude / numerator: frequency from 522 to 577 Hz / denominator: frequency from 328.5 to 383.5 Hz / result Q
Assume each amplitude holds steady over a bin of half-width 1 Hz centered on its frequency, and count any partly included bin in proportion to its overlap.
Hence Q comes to 1.13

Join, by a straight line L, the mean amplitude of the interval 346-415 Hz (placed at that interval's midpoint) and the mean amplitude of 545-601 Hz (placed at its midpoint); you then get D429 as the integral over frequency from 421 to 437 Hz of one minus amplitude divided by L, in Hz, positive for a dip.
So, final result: 1.0 Hz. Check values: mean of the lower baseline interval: 154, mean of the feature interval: 150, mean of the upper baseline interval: 176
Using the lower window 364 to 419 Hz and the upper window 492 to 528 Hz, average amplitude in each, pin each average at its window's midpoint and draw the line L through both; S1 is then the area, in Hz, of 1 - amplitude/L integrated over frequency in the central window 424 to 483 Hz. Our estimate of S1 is 4.4 Hz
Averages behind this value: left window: 151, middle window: 155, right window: 182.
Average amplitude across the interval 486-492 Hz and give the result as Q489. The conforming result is 174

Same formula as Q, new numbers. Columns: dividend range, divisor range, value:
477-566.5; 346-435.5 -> 1.15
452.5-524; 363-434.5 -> 1.13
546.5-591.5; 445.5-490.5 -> 1.08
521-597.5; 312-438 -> 1.16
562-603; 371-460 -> 1.18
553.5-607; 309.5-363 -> 1.17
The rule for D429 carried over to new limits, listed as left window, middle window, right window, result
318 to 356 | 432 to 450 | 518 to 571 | 1.6 Hz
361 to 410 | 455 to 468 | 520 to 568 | 0.5 Hz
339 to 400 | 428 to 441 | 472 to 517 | 1.3 Hz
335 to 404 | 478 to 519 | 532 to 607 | -2.2 Hz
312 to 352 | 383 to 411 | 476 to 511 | 1.3 Hz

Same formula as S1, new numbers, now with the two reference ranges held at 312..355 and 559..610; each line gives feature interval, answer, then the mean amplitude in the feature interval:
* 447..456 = 0.6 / 153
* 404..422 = 1.2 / 148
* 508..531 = -1.6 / 183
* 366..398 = 0.7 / 152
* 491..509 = -1.0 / 178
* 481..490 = -0.3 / 172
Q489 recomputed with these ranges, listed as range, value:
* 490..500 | 178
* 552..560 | 173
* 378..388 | 150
